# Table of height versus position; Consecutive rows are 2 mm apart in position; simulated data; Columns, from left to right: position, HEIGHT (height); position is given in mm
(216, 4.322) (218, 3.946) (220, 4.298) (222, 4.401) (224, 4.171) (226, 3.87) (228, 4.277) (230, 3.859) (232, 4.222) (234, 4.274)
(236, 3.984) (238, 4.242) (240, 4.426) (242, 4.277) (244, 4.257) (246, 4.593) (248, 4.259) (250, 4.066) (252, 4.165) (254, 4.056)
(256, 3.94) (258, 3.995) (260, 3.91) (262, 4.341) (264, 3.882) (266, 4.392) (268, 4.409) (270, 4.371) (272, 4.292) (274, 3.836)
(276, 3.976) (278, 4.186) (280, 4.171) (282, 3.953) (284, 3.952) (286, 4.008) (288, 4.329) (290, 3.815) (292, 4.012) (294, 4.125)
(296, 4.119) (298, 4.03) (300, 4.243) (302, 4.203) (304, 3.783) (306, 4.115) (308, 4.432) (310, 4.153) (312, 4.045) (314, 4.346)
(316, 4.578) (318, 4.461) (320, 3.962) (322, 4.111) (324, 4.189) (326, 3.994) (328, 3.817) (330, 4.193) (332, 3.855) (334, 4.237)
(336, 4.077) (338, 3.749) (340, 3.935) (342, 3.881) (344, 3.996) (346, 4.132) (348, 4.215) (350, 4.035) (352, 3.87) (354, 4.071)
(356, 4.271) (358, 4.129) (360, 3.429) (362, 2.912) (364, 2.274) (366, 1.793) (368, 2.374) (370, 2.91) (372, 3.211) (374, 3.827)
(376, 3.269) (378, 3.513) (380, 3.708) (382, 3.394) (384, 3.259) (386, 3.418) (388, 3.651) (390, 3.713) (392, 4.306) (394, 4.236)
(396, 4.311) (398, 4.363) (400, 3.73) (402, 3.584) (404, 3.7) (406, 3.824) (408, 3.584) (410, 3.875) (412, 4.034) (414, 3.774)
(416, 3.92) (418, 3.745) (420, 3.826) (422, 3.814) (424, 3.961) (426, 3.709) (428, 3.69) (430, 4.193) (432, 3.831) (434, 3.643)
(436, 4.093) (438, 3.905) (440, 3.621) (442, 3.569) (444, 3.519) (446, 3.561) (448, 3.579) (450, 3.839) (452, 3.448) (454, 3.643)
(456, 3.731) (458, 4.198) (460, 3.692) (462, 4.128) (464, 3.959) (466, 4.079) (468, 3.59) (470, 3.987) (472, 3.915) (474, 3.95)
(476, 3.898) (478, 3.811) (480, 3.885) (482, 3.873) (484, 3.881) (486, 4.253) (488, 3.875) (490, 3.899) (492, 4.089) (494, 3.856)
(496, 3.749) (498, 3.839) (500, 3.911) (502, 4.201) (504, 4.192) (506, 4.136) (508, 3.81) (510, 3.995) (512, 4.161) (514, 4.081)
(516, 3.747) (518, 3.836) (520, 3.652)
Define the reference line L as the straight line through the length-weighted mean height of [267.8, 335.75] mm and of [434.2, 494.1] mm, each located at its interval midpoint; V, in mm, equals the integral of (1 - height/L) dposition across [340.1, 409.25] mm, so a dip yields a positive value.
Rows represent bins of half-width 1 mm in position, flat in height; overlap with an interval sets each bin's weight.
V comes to 6.5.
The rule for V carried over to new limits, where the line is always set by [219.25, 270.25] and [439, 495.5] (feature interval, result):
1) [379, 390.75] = 1.3 mm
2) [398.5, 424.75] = 0.8 mm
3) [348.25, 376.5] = 4.7 mm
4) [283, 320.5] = -0.5 mm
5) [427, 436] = 0.1 mm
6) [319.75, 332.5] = 0.1 mm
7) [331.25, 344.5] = 0.3 mm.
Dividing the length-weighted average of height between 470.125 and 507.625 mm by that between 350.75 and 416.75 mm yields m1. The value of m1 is 1.10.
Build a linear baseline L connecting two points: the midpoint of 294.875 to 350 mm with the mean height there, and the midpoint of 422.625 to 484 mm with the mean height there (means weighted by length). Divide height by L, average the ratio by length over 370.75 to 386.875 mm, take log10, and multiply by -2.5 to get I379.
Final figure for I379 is 0.16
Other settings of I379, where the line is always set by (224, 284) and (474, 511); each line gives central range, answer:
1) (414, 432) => 0.04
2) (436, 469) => 0.06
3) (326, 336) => 0.02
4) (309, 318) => -0.05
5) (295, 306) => 0.01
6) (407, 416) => 0.05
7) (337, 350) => 0.02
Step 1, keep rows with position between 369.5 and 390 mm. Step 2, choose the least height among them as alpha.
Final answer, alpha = 2.91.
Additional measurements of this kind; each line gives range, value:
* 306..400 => 1.793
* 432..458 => 3.448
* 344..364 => 2.274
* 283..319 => 3.783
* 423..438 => 3.643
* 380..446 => 3.259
